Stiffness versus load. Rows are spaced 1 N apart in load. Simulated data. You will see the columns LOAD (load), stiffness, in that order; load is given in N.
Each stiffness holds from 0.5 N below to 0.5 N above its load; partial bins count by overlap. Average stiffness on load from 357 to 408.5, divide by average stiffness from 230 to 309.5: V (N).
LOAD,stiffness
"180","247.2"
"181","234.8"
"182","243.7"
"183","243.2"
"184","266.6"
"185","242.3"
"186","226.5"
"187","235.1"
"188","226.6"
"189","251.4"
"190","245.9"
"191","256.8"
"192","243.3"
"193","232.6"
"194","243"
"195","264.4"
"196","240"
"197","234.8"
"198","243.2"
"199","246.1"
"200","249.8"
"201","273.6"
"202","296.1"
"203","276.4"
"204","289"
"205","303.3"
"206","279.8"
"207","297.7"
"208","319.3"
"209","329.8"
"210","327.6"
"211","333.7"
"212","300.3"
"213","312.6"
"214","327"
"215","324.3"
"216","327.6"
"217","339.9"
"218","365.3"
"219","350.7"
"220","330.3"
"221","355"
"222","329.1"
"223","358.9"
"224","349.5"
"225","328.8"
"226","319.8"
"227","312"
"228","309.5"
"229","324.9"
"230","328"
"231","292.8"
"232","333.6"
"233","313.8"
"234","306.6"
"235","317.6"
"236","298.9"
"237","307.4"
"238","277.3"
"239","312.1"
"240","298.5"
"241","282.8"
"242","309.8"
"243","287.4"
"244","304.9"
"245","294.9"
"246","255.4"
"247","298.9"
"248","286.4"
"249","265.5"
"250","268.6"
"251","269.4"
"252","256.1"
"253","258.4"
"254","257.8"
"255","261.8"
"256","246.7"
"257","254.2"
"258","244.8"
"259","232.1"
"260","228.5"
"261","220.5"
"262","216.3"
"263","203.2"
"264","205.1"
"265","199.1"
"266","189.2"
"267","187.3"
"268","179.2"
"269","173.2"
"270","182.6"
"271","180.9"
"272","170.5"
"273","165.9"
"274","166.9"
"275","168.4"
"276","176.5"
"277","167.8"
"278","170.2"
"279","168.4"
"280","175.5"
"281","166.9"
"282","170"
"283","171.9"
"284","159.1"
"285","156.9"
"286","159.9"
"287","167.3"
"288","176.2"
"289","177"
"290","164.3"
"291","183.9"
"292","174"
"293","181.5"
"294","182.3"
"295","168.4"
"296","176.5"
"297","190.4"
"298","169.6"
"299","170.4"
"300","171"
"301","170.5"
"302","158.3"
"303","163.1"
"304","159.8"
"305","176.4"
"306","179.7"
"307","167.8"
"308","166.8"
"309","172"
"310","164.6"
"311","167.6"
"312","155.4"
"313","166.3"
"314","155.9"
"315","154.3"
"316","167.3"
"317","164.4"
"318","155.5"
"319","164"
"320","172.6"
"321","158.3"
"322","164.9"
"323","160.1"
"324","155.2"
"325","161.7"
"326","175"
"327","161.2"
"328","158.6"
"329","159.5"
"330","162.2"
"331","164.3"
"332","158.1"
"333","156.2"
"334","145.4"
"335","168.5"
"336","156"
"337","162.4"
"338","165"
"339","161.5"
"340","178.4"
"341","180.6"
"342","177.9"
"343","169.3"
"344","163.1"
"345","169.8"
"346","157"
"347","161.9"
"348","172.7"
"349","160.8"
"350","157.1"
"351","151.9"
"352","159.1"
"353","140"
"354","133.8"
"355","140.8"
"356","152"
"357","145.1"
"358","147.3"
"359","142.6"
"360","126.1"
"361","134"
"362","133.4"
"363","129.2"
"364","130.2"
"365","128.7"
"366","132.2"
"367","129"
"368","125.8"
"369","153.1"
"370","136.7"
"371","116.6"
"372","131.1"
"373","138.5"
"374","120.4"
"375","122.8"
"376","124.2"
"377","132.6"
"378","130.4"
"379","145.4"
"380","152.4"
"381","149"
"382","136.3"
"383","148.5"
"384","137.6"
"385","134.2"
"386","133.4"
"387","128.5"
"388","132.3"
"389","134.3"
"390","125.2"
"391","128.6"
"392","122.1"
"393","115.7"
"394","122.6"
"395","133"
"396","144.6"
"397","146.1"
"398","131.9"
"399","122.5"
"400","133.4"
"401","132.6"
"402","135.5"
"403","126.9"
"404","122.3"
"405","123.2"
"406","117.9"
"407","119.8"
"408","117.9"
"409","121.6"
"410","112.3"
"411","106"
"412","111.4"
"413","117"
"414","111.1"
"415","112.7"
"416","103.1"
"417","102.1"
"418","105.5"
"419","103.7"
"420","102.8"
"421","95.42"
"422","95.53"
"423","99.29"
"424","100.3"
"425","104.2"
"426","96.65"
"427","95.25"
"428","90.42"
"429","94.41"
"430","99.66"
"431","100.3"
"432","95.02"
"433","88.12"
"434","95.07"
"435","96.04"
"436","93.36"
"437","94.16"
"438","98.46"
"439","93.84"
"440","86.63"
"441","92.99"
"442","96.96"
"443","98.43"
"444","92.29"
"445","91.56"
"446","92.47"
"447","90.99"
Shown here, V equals 0.61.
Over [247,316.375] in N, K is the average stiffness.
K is 190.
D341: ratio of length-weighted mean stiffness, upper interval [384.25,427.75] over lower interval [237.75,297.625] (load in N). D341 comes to 0.55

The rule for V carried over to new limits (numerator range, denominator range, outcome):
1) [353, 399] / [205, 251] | 0.43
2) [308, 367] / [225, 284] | 0.64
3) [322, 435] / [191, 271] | 0.48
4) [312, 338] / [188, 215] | 0.58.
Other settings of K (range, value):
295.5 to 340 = 165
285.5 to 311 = 172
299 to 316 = 166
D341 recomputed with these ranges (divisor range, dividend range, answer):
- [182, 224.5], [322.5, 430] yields 0.47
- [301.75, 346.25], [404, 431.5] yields 0.65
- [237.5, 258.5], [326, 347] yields 0.59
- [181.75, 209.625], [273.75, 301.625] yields 0.66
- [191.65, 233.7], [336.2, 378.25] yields 0.48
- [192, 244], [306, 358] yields 0.53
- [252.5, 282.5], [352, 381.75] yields 0.68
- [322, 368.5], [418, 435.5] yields 0.63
